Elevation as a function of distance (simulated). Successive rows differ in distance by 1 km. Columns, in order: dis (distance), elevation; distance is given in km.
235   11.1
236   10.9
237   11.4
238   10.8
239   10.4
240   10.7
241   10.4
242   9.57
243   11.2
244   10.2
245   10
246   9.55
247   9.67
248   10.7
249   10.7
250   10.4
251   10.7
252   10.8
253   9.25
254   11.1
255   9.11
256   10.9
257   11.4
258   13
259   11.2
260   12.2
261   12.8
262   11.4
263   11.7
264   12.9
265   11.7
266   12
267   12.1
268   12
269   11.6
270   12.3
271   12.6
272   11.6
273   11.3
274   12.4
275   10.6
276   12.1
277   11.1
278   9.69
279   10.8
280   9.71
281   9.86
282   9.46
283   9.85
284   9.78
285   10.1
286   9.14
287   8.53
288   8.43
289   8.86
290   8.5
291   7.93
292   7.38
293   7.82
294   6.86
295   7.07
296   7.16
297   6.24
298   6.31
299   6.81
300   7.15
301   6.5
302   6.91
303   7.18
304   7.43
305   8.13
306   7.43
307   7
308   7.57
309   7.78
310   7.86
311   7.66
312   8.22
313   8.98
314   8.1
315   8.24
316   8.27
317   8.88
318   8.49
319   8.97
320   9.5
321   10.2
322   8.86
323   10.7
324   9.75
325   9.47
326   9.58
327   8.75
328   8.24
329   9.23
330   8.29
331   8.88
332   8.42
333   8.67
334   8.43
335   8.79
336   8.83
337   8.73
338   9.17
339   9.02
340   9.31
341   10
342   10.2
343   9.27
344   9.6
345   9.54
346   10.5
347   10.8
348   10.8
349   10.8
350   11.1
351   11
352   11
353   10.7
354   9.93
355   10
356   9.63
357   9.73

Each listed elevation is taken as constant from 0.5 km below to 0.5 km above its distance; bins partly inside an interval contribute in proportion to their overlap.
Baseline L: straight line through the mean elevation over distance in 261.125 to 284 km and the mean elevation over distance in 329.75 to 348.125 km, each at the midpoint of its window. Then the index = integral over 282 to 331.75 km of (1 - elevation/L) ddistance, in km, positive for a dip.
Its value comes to 9.53 km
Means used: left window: 11.3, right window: 9.31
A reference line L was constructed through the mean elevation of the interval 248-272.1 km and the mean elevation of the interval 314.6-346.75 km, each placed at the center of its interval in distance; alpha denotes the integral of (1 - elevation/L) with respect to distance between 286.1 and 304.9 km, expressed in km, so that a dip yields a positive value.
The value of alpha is 5.2 km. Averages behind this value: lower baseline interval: 11.5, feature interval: 7.45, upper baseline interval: 9.17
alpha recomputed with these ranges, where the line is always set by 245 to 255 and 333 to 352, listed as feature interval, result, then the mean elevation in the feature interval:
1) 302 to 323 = 3.5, 8.26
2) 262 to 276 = -2.4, 11.9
